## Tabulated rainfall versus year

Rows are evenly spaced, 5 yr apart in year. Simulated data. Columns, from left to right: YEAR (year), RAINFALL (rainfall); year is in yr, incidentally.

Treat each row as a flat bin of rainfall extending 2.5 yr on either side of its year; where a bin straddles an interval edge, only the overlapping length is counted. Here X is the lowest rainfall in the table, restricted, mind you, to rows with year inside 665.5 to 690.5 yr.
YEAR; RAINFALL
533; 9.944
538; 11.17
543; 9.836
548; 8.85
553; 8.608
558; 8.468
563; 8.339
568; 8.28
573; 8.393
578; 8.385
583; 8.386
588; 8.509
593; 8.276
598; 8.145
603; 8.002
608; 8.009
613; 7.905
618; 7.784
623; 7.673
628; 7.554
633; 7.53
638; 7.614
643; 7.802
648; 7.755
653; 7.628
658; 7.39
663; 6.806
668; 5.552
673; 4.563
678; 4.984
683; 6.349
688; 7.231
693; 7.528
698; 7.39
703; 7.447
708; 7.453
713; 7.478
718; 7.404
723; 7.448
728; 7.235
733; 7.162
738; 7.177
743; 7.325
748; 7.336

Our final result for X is 4.563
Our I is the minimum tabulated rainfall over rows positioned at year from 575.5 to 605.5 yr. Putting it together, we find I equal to 8.002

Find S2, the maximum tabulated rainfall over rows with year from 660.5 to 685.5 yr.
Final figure 6.806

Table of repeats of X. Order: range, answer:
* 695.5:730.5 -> 7.235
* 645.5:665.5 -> 6.806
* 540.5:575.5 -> 8.28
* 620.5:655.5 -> 7.53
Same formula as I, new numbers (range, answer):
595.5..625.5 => 7.673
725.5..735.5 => 7.162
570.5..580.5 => 8.385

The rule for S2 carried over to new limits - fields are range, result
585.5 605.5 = 8.509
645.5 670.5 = 7.755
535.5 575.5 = 11.17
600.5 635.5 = 8.009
